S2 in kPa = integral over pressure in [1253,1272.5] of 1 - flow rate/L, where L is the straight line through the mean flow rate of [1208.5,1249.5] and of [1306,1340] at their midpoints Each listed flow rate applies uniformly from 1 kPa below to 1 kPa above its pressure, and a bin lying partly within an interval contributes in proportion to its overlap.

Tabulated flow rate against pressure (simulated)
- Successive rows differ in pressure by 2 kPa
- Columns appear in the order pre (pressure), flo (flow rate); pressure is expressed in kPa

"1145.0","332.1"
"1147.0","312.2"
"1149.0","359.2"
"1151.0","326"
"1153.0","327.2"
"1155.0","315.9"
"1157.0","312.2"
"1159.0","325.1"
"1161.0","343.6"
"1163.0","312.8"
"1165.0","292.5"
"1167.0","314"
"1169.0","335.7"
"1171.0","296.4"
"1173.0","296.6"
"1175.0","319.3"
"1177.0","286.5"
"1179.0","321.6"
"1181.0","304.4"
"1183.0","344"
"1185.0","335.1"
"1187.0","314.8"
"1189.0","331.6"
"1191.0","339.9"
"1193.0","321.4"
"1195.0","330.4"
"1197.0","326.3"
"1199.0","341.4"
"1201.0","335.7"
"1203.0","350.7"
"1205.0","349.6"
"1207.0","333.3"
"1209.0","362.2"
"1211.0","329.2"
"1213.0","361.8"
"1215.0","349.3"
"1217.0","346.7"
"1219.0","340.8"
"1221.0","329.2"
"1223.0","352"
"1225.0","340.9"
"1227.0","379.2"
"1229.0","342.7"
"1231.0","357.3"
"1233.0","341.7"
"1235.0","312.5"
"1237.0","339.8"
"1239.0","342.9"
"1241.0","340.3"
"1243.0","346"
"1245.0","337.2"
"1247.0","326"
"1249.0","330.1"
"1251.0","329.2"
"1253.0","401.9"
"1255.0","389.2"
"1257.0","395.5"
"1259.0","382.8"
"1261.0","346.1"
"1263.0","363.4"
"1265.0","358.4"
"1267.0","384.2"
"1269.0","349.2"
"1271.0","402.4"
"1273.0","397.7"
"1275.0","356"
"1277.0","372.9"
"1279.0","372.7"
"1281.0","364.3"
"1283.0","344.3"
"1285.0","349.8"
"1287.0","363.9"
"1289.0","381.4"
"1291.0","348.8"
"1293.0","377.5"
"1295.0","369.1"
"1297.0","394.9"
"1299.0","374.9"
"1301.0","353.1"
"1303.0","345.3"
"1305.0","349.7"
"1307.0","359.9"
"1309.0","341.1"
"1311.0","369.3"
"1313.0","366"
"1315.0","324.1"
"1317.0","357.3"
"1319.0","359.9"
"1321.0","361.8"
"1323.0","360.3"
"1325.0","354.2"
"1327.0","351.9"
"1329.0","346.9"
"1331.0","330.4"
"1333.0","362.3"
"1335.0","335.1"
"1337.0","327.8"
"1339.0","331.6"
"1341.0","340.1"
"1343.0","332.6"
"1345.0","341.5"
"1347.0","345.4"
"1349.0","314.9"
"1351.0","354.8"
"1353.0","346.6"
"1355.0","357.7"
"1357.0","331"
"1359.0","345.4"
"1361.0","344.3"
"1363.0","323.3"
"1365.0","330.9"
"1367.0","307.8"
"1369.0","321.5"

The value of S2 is -1.8 kPa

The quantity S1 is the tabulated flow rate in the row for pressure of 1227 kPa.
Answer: 379.2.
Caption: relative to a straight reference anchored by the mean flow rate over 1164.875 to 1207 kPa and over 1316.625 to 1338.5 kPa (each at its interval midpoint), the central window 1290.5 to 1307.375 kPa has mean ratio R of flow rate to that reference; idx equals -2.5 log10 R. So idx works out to -0.062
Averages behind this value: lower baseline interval 324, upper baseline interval 349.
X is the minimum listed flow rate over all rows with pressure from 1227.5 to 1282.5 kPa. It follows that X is 312.5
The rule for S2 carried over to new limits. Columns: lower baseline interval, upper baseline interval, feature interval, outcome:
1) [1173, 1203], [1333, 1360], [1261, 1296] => -3.6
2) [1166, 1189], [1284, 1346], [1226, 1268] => -2.4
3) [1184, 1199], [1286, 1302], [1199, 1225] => -0.6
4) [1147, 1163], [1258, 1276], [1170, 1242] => 2.7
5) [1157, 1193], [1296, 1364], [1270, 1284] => -1.5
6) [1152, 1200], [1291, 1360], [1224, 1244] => -0.7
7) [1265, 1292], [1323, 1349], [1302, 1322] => -0.1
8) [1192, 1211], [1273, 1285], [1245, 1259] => -0.3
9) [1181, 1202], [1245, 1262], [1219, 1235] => 0.1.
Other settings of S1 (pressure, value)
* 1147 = 312.2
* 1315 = 324.1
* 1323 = 360.3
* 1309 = 341.1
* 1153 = 327.2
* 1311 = 369.3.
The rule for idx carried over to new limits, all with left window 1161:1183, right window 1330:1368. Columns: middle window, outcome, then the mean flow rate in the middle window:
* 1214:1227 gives -0.09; 346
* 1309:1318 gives -0.07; 353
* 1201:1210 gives -0.10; 347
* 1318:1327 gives -0.08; 358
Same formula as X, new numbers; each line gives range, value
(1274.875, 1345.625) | 324.1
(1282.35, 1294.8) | 344.3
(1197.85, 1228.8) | 329.2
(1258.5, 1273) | 346.1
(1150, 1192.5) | 286.5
